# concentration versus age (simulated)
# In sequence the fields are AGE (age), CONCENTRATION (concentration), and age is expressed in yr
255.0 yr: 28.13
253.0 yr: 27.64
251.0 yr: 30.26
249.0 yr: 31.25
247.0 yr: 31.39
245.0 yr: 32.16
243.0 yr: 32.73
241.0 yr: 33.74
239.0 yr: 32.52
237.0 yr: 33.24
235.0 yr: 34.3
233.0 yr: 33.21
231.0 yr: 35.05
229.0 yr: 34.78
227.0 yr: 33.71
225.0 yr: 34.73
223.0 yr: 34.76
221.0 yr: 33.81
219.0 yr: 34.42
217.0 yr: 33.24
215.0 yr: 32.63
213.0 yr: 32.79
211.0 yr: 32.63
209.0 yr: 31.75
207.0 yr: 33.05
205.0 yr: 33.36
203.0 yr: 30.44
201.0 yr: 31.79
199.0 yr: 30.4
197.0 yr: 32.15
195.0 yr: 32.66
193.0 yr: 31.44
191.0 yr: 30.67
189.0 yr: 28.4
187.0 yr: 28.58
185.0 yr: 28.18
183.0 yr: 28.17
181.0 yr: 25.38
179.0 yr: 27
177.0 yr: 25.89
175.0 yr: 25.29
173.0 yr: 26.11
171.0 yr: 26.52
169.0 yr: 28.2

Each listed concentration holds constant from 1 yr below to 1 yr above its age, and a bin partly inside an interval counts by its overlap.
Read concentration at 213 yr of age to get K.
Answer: 32.79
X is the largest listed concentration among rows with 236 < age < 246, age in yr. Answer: 33.74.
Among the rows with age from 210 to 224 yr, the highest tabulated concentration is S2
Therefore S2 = 34.76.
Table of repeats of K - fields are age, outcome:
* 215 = 32.63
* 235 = 34.3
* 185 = 28.18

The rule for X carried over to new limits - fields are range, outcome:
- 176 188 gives 28.58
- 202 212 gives 33.36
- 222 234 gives 35.05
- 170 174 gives 26.52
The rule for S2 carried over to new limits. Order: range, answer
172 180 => 27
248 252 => 31.25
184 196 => 32.66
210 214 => 32.79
